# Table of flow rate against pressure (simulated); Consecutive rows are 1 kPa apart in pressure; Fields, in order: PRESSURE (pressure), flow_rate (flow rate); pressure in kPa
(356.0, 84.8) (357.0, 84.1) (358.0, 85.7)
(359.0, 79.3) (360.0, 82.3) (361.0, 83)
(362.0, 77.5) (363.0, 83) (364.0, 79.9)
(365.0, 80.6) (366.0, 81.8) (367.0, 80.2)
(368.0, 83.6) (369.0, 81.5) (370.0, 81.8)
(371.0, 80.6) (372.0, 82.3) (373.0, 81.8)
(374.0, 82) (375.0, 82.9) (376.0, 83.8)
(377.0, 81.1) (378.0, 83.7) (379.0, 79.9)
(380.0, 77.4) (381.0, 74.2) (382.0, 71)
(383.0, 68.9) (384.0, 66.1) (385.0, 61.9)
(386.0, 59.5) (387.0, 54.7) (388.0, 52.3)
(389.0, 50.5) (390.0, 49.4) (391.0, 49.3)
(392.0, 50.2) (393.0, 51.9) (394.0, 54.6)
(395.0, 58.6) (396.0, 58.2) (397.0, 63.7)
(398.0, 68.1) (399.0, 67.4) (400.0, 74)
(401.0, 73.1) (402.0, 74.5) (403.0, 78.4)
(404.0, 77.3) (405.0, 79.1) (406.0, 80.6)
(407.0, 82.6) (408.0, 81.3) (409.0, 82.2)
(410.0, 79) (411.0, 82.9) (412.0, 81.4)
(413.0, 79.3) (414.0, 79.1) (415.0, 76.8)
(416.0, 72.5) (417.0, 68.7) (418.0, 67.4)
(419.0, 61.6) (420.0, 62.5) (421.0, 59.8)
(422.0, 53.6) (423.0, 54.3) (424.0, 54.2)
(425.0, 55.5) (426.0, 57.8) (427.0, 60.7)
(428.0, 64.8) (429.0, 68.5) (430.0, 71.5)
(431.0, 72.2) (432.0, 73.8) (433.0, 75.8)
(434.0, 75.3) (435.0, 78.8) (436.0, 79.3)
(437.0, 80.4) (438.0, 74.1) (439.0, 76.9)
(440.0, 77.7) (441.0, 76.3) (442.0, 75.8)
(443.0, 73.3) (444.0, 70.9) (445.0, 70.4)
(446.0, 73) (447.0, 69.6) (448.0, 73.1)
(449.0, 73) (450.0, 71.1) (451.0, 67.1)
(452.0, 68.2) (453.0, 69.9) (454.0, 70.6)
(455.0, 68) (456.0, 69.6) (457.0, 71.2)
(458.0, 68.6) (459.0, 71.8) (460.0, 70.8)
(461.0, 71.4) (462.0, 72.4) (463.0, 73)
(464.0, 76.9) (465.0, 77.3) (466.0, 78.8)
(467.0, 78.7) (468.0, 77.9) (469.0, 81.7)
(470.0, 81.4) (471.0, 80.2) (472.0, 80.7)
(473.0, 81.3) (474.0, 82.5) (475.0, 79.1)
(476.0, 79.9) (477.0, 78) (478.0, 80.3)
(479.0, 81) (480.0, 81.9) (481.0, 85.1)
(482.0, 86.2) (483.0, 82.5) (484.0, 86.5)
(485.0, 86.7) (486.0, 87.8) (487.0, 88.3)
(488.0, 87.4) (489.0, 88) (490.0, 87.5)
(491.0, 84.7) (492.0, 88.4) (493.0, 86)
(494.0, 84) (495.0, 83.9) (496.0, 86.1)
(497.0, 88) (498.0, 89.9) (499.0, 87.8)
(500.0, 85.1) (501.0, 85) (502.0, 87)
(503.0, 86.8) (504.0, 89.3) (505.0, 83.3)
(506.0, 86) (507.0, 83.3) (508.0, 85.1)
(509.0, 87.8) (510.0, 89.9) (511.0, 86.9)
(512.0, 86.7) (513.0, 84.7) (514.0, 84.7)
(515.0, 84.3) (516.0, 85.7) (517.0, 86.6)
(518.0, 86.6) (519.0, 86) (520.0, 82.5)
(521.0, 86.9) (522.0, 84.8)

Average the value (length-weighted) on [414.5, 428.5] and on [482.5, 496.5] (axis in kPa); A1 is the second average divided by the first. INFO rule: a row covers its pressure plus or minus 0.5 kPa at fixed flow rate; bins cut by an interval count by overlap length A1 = 1.4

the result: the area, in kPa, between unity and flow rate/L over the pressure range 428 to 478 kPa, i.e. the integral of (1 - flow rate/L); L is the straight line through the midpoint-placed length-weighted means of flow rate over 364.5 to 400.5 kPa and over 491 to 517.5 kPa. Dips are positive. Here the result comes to 2.94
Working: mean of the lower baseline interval 69.7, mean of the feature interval 74.6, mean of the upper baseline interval 86.2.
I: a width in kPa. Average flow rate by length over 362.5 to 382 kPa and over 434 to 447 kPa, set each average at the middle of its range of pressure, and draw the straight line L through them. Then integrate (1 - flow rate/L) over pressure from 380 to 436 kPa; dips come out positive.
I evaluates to 7.5 kPa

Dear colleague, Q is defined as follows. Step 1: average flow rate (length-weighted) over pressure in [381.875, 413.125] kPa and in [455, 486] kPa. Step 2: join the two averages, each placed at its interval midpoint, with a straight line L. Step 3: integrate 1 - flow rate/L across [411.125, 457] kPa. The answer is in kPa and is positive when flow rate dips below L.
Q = 1.7 kPa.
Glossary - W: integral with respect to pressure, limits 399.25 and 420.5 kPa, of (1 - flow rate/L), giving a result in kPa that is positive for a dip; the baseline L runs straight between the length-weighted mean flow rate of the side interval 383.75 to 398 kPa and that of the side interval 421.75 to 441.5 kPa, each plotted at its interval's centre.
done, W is -4.71 kPa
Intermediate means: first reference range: 56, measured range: 75.8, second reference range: 69.3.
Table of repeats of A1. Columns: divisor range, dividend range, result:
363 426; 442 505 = 1.12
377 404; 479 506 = 1.33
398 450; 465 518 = 1.17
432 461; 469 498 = 1.15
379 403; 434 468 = 1.17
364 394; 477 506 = 1.21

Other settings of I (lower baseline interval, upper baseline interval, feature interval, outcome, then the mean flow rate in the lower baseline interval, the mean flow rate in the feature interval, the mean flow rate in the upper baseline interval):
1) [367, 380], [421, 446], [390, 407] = 2.30 kPa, 81.8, 66.2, 69.5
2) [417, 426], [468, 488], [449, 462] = 0.57 kPa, 59.1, 70.1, 82.7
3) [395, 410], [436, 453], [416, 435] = 2.23 kPa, 74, 64.9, 73.3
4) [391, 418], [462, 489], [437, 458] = 1.48 kPa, 71.6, 72.1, 81.5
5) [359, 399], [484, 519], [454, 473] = 1.55 kPa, 71.2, 75.1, 86.4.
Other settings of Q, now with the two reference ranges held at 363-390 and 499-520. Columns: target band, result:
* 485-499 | -0.4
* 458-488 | 1.1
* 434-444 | 0.4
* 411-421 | 0.7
